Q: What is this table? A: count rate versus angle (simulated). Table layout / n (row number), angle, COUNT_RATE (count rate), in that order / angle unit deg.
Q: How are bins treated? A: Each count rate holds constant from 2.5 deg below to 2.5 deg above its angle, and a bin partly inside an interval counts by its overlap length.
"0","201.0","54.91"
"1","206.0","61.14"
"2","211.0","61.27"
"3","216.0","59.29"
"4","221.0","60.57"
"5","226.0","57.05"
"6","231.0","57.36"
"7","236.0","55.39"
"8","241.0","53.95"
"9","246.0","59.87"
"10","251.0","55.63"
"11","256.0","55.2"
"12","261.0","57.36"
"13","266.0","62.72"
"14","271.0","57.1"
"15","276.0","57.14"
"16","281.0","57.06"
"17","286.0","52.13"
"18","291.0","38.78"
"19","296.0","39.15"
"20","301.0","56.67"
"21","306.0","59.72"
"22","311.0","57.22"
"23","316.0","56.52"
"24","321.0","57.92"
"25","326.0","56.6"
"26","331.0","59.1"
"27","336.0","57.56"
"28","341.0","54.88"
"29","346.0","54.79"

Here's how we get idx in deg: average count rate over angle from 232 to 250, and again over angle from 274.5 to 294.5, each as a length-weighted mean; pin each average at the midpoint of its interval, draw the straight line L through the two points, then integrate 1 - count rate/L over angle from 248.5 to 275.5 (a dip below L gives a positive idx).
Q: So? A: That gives -2.1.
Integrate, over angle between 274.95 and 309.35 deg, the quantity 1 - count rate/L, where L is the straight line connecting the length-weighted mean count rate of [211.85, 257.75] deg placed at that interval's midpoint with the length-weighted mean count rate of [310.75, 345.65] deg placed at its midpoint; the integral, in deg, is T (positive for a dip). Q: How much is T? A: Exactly 3.4 deg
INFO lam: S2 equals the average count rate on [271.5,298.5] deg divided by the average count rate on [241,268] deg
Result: 0.86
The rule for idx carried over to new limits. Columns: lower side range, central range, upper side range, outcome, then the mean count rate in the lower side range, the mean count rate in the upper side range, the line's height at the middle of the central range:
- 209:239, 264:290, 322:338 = 0.90 deg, 58.4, 57.8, 58.1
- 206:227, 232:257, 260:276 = 1.36 deg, 59.9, 58.9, 59.4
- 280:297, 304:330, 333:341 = -2.53 deg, 46.5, 56.8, 52.6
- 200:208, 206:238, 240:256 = -0.61 deg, 58.4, 56.5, 57.6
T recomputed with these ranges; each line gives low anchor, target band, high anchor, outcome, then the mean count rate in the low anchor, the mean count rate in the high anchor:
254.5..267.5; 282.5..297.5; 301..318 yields 3.47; 58.3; 57.7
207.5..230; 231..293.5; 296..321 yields 2.60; 59.5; 55.7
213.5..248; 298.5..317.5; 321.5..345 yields -0.15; 57.6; 57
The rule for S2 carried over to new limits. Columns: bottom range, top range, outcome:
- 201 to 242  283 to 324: 0.90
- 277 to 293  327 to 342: 1.14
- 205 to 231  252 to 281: 0.97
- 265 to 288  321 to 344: 1.00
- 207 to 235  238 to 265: 0.96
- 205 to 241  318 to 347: 0.97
